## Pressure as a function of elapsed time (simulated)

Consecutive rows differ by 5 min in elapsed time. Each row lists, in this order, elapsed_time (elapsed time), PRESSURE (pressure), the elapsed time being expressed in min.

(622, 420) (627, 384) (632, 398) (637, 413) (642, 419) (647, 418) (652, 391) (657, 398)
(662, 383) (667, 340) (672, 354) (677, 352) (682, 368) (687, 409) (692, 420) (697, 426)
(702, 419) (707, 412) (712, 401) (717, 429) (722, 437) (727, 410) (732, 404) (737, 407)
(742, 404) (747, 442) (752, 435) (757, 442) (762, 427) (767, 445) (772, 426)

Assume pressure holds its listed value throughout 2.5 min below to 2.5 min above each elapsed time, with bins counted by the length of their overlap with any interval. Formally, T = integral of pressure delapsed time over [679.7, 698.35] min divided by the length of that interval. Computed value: 405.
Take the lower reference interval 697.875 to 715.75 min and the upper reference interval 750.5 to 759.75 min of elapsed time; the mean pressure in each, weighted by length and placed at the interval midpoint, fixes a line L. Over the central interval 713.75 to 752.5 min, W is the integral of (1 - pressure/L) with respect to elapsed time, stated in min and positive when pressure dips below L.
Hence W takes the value 0.65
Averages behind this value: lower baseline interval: 413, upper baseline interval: 439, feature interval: 420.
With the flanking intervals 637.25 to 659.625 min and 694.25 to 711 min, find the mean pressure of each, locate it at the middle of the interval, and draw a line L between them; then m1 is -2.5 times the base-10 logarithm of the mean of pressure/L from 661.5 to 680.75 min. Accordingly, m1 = 0.16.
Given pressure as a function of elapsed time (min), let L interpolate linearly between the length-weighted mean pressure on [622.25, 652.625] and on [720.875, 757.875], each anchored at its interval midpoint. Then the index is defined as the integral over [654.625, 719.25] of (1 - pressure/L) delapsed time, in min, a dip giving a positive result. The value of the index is 3.2 min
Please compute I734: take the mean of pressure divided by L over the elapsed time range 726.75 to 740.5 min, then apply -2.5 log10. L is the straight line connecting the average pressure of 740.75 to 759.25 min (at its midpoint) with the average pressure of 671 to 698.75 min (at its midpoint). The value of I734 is 0.04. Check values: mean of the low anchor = 389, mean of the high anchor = 432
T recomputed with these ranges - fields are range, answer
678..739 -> 410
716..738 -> 417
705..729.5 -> 418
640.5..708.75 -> 393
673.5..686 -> 365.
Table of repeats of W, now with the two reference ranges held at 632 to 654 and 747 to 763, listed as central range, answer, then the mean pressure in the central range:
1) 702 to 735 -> 0.9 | 416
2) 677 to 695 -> 1.1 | 393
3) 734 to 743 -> 0.6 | 406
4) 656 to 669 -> 1.3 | 372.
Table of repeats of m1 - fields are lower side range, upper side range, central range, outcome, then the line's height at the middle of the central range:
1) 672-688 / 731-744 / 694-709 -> -0.10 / 383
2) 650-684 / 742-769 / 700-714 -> -0.03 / 399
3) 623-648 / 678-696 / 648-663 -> 0.02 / 403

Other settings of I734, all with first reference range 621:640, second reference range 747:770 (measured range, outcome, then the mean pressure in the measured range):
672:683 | 0.16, 358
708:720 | 0.03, 416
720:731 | 0.02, 420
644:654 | 0.01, 406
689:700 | -0.01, 422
